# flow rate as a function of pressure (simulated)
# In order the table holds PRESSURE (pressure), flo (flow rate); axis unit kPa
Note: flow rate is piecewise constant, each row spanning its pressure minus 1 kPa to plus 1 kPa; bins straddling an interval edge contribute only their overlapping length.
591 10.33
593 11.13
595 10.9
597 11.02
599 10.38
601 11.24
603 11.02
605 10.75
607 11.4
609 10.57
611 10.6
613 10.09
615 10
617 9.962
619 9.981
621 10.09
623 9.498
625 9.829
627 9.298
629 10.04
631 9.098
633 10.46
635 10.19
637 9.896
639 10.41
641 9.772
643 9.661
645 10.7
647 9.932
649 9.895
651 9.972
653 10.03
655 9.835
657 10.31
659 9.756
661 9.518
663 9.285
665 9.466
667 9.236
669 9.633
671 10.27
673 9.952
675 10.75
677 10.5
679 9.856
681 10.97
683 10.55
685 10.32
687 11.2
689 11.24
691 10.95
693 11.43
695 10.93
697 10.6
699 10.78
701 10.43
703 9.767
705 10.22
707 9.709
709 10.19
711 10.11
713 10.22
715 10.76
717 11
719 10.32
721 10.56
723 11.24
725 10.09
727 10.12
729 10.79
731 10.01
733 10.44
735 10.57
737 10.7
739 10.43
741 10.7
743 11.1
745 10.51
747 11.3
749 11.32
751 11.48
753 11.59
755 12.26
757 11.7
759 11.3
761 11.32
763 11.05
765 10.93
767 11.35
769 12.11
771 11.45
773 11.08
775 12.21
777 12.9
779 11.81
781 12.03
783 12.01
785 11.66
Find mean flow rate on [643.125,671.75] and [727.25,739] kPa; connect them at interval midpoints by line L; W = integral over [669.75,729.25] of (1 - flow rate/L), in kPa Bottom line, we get -1.9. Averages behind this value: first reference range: 9.84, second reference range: 10.5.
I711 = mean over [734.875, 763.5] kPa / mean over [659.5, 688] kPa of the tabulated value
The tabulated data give 1.1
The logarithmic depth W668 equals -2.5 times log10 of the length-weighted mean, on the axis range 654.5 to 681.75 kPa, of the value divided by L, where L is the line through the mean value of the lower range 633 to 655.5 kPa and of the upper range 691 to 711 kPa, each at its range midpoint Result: 0.03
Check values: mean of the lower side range 10.1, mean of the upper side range 10.5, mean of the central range 9.95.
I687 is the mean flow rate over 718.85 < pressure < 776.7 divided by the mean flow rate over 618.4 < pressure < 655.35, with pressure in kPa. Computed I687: 1.12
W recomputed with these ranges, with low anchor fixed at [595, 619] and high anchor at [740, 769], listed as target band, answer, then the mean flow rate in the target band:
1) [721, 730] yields 0.49 kPa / 10.6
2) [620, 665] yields 3.80 kPa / 9.88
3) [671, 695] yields 0.62 kPa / 10.7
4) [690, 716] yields 1.41 kPa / 10.5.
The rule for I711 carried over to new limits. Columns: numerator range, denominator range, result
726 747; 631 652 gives 1.05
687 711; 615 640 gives 1.07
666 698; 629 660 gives 1.05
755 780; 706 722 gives 1.12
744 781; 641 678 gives 1.16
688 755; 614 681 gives 1.08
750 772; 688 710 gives 1.09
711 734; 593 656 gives 1.03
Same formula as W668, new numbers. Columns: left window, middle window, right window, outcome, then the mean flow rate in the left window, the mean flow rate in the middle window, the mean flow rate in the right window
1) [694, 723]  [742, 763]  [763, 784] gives -0.004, 10.4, 11.4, 11.8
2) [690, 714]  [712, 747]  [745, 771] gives 0.035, 10.4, 10.6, 11.4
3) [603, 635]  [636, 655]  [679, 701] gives 0.040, 10.1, 10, 10.8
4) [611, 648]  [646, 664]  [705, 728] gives 0.027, 9.96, 9.84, 10.4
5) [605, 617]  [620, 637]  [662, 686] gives 0.061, 10.5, 9.82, 10.1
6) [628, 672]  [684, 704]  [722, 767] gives -0.039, 9.88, 10.8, 11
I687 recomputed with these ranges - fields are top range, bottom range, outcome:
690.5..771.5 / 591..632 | 1.05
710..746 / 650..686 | 1.05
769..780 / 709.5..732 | 1.14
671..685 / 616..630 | 1.06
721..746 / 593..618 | 0.99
